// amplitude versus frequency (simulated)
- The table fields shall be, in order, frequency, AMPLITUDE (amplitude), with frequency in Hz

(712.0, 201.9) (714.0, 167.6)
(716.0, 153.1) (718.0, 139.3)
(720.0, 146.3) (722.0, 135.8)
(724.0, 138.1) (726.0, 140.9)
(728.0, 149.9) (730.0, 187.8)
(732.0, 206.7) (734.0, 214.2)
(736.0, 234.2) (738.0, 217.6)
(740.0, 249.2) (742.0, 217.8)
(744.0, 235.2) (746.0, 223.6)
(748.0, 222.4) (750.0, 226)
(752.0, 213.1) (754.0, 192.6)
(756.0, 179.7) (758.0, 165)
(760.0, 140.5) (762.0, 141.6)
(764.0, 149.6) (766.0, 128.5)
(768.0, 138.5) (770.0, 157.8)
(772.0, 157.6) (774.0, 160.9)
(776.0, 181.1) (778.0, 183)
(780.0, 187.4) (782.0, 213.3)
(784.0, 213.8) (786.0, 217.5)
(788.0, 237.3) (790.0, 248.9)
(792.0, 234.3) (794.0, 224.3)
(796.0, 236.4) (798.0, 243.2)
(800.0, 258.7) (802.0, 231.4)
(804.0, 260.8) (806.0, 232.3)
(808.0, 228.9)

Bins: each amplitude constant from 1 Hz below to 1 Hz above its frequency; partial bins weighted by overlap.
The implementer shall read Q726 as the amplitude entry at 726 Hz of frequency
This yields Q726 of 140.9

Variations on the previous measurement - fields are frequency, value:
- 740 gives 249.2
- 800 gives 258.7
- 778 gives 183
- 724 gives 138.1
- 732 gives 206.7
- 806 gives 232.3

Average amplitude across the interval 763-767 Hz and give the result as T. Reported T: 139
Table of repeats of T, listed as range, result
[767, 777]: 159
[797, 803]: 244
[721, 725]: 137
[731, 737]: 218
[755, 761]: 162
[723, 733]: 165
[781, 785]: 214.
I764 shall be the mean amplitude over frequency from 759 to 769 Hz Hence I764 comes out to 140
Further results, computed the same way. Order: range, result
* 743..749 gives 227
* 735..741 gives 234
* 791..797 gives 232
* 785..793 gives 234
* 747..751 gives 224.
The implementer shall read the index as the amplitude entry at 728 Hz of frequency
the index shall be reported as 149.9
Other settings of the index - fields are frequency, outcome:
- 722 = 135.8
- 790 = 248.9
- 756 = 179.7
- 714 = 167.6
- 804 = 260.8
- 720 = 146.3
